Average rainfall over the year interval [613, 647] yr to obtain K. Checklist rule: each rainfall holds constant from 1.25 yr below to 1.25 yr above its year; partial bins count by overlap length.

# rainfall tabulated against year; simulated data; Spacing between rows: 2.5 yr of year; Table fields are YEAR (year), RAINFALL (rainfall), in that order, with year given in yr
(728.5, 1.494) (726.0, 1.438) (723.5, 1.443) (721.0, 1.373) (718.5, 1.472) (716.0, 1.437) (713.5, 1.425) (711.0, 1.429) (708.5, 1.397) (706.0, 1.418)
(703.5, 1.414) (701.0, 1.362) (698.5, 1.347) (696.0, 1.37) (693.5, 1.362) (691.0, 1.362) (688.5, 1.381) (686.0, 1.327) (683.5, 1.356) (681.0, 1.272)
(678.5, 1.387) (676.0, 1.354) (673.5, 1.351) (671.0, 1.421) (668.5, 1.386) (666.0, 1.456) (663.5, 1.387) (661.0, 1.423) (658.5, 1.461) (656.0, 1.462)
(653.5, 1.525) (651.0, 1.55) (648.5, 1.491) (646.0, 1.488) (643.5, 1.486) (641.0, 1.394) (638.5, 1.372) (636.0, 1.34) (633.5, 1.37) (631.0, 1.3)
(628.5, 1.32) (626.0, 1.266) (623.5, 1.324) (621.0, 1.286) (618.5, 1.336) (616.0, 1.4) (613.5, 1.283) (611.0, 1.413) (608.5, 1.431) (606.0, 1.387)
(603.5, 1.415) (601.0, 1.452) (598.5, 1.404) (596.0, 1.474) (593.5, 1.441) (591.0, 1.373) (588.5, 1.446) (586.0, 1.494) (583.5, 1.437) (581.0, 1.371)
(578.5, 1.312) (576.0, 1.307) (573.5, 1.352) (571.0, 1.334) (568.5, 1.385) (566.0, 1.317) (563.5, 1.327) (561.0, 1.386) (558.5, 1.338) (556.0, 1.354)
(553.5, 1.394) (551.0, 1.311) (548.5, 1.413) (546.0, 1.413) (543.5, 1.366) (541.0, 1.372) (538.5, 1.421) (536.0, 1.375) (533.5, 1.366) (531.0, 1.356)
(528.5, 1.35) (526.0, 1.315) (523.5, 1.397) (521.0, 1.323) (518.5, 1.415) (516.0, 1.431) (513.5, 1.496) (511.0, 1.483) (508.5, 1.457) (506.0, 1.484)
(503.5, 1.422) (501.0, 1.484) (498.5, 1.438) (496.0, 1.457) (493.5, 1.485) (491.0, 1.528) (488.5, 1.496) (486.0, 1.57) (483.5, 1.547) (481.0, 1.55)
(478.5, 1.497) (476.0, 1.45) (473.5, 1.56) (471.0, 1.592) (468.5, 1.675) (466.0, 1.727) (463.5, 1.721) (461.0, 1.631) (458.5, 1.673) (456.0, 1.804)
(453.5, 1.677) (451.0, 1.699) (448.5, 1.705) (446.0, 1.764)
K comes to 1.36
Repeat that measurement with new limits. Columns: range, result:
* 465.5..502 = 1.53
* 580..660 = 1.41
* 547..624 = 1.38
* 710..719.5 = 1.44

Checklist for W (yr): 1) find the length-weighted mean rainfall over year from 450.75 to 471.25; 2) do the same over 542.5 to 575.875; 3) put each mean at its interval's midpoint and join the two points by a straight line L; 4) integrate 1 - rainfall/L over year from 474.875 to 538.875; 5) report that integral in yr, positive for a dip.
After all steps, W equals 3.8 yr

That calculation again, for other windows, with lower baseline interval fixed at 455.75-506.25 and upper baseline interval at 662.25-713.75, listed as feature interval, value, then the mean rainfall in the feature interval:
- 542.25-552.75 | 0.87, 1.38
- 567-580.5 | 1.26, 1.34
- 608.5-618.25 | 0.49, 1.37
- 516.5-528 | 1.18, 1.37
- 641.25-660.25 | -1.03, 1.49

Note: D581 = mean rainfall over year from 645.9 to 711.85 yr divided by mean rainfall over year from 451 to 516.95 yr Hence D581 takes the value 0.9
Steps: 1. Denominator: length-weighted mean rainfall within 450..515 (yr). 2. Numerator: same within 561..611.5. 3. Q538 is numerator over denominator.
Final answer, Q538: 0.89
